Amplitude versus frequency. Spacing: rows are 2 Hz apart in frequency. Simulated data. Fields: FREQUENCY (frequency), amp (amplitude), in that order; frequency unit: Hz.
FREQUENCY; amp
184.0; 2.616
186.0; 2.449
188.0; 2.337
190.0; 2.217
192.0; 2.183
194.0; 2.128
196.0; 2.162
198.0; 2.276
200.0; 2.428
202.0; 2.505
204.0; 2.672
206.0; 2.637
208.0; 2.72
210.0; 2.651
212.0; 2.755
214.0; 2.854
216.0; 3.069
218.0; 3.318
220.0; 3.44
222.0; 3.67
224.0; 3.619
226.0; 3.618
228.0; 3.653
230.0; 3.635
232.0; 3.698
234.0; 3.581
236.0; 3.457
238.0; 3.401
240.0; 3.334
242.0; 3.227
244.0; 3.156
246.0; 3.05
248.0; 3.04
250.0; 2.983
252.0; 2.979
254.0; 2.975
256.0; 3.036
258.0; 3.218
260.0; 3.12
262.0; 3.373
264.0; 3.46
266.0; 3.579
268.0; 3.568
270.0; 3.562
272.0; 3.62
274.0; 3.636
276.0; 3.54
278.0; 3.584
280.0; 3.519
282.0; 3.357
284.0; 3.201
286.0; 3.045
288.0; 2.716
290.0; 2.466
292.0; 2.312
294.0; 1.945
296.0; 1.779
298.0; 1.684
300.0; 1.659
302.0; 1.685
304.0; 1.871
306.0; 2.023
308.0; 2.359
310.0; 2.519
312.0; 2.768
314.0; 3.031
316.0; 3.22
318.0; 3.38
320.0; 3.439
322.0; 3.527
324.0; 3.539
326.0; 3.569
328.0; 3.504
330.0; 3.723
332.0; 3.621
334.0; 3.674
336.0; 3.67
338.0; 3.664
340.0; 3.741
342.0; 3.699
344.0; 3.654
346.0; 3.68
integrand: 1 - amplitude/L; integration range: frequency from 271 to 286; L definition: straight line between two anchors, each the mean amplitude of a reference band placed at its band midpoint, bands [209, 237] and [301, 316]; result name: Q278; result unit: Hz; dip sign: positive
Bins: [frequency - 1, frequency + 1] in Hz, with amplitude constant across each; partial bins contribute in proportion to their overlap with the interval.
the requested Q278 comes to -4.06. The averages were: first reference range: 3.36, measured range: 3.46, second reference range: 2.38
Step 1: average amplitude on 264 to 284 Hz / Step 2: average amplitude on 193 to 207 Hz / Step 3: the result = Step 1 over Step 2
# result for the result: 1.47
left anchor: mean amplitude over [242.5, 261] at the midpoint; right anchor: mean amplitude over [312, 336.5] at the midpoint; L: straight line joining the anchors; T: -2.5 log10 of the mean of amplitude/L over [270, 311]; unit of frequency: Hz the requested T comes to 0.23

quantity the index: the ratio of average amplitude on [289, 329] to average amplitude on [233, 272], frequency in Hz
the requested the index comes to 0.80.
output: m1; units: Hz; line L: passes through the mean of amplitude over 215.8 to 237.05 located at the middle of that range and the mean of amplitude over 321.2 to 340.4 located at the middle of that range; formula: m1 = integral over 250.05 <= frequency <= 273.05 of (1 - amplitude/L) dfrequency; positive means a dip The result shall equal 1.7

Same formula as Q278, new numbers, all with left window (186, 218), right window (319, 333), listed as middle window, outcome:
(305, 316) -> 2.67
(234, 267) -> -3.29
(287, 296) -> 2.68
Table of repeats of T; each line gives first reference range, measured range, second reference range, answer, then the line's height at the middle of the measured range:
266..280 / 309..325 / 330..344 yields 0.150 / 3.65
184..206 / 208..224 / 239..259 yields -0.174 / 2.65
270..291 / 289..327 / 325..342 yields 0.333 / 3.47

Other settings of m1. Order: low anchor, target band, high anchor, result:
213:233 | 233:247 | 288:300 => -0.8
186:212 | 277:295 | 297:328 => -1.8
